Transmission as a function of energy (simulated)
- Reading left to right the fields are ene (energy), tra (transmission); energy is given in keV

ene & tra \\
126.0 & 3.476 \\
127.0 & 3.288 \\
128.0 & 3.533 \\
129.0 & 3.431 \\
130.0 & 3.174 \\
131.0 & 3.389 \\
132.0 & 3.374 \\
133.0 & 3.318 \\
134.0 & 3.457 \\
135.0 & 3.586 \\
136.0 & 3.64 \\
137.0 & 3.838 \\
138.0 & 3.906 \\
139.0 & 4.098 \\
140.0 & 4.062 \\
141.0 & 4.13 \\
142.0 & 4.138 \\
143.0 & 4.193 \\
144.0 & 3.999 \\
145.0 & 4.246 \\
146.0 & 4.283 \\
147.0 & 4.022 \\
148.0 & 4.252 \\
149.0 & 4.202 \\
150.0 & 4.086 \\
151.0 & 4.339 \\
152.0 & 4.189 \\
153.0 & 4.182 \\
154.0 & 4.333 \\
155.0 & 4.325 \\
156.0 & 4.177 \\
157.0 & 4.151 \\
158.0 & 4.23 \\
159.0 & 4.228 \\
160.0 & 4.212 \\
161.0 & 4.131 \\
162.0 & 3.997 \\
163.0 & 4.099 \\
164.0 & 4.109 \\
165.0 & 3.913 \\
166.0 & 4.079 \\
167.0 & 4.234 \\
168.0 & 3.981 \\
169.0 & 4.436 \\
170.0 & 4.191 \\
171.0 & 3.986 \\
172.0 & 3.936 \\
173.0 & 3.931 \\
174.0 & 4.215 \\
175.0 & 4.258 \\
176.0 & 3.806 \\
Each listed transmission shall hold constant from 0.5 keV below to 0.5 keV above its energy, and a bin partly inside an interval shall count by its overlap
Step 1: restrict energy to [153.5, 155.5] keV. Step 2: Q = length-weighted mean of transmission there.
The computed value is 4.33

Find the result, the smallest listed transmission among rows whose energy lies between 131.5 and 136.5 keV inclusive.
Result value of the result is 3.318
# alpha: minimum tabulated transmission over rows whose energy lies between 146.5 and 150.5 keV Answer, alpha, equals 4.022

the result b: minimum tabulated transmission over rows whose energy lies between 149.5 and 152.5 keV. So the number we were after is 4.086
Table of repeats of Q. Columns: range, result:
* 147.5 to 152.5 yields 4.21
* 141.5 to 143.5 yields 4.17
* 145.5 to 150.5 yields 4.17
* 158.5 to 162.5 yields 4.14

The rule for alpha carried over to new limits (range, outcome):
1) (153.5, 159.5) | 4.151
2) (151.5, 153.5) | 4.182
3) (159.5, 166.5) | 3.913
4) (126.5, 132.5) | 3.174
